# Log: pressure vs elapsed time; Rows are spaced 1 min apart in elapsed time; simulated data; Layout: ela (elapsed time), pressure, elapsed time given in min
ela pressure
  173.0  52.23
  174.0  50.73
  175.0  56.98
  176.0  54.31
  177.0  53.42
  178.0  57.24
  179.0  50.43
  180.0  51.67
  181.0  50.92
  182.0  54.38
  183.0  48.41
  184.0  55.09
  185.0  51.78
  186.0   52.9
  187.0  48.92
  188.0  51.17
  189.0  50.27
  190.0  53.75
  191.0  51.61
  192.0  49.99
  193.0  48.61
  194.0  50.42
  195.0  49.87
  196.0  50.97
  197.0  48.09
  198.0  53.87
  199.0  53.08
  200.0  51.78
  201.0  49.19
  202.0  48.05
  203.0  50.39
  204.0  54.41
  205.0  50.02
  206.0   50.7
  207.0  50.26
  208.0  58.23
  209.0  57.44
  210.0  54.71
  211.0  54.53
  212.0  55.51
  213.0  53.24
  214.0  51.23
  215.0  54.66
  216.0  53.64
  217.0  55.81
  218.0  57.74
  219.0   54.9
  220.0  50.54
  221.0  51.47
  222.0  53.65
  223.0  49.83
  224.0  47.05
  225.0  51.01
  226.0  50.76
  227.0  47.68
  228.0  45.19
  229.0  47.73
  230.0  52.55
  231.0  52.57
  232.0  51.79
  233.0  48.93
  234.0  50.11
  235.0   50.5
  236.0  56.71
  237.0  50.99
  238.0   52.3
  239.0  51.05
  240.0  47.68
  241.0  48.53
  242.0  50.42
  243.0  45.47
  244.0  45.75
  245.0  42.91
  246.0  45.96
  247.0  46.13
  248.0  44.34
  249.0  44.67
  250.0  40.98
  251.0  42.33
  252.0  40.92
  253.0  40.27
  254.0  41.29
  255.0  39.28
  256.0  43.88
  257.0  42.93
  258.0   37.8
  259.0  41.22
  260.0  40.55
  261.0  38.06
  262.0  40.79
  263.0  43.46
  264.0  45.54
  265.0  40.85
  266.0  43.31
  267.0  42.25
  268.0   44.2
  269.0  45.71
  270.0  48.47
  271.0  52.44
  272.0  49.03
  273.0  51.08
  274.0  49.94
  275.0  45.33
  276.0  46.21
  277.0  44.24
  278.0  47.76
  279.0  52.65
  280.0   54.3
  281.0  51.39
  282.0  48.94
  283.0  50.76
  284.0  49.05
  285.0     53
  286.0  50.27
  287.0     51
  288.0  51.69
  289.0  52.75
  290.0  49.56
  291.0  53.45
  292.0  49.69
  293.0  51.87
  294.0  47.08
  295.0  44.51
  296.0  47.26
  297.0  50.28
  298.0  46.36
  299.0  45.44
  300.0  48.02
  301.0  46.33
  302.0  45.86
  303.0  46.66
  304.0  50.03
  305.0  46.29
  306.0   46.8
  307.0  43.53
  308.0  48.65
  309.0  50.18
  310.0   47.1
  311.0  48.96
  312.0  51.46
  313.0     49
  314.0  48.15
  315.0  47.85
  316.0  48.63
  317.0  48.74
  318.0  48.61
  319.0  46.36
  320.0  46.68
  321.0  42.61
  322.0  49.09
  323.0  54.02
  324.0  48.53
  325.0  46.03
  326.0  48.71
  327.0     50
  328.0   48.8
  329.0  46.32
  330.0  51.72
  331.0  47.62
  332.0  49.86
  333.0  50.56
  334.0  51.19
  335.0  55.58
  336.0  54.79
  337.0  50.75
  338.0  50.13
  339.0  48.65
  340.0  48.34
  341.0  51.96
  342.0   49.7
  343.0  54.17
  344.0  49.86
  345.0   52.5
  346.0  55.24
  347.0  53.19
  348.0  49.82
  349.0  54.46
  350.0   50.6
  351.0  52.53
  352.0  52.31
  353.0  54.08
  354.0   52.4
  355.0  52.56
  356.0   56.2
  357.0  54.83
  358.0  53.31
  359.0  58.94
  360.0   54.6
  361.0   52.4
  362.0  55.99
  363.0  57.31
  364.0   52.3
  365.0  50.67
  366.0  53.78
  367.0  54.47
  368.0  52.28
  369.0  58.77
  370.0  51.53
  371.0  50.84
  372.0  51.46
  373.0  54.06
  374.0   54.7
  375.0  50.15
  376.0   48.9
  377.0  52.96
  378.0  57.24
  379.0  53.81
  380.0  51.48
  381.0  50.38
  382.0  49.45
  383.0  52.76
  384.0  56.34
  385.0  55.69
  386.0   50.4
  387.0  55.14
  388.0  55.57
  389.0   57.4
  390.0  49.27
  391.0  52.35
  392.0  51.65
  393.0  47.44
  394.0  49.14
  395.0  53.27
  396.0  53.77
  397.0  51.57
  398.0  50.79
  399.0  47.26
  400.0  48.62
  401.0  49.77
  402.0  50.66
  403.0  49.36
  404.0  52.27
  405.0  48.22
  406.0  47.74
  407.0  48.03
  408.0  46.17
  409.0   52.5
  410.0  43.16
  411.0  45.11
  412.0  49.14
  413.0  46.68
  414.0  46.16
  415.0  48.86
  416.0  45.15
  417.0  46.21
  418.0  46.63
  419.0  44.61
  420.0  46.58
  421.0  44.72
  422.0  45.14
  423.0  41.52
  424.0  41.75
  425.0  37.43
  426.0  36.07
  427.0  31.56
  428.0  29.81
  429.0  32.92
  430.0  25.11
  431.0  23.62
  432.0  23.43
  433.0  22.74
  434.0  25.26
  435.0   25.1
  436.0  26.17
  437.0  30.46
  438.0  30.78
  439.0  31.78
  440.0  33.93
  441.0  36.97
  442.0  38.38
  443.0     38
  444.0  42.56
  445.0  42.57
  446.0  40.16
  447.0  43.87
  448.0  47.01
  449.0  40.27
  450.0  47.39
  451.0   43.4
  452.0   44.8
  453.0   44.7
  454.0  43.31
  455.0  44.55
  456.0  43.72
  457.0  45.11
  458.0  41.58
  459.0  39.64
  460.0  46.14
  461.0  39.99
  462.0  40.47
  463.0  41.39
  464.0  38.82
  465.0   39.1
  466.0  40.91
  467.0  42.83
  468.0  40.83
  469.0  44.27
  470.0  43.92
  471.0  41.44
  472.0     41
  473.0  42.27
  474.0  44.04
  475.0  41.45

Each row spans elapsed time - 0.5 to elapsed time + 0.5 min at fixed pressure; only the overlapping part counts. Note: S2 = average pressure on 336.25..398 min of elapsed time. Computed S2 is 52.7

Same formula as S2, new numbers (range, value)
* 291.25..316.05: 47.9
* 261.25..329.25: 48.1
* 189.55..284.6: 48.7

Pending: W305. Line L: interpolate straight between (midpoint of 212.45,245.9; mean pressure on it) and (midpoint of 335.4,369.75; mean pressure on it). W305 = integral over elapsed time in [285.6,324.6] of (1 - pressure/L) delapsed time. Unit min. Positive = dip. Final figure 2.8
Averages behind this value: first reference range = 50.7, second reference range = 53.1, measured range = 48.4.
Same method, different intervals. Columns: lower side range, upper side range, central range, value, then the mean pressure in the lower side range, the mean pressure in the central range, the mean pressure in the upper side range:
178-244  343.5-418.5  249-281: 4.3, 51.5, 44.5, 51.6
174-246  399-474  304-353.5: -4.1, 51.5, 49.8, 41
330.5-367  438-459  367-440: 1.8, 52.6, 45.6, 41.4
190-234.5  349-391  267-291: 1.3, 51.7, 49.5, 53.4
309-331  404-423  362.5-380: -2.1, 48.5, 53.2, 46.7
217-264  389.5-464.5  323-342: -2.3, 47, 50.1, 42.2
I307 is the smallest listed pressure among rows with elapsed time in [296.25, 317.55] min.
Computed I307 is 43.53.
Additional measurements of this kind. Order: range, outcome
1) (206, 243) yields 45.19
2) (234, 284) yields 37.8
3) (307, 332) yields 42.61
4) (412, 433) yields 22.74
